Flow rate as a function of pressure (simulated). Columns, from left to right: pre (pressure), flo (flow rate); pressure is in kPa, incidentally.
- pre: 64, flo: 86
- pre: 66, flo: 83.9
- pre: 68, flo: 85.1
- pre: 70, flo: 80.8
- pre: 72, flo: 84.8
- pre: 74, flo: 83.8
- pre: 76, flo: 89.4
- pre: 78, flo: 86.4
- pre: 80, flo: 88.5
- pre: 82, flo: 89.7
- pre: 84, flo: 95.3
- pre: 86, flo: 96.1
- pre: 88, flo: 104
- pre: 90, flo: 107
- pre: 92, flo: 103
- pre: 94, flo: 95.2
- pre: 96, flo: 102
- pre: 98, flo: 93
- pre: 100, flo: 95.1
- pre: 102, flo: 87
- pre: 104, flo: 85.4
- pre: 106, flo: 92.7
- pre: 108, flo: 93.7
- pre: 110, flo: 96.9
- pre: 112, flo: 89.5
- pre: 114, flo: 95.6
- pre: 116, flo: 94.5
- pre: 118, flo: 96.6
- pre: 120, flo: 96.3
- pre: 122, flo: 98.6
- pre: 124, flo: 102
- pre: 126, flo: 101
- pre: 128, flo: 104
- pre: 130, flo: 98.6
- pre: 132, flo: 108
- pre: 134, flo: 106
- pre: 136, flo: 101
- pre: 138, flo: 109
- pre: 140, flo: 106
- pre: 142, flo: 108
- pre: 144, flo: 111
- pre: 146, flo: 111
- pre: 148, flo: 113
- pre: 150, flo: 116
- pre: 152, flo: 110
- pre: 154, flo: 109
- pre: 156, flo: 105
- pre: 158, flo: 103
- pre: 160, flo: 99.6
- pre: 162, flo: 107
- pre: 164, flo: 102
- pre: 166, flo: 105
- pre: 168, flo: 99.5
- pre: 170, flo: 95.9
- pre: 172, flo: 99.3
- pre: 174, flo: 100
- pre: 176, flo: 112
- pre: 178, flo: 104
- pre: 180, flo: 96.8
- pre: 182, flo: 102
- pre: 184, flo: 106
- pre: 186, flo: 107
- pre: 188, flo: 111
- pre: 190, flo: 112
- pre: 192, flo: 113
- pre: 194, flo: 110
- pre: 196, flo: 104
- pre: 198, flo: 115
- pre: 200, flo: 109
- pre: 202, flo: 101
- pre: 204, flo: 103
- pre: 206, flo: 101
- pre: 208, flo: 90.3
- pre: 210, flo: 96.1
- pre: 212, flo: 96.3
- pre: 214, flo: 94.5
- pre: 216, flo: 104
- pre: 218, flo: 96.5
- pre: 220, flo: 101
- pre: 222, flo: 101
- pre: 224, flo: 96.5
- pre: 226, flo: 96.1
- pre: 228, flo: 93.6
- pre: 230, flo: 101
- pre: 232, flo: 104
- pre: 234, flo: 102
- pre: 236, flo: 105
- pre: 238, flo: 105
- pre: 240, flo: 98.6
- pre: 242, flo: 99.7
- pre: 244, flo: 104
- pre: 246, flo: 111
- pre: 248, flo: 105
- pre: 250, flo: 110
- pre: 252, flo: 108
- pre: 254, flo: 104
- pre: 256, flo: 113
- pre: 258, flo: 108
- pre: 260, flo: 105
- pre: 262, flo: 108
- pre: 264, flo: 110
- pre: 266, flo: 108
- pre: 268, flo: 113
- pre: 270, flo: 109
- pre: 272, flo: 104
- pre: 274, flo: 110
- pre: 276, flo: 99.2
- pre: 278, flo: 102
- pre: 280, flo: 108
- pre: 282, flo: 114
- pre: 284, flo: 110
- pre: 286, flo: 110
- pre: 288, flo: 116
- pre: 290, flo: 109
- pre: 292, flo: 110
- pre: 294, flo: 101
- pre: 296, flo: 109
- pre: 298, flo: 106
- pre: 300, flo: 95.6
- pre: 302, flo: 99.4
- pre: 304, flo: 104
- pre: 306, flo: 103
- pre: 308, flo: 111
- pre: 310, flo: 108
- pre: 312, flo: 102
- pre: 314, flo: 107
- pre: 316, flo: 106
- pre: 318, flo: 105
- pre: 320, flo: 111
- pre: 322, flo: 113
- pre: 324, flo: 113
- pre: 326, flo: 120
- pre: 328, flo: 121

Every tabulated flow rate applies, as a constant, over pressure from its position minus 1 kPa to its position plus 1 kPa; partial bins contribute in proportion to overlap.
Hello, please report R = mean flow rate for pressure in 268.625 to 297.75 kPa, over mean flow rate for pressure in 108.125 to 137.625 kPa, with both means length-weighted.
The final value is 1.1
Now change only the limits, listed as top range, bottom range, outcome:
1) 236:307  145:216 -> 1.02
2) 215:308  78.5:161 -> 1.05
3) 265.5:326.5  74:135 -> 1.12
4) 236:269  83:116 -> 1.12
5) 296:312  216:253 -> 1.02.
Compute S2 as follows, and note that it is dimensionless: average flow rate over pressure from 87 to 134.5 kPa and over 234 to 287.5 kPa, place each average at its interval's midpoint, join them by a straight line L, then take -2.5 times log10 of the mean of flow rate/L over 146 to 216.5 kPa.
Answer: -0.03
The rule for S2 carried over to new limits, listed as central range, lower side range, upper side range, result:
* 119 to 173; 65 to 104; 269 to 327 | -0.09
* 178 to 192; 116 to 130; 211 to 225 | -0.08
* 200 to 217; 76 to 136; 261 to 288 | 0.05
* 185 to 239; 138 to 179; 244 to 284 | 0.04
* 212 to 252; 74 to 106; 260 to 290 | 0.04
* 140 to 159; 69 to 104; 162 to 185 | -0.10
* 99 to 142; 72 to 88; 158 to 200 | -0.02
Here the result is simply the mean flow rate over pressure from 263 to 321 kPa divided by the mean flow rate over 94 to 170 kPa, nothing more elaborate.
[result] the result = 1.06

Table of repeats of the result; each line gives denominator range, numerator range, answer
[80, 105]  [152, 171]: 1.08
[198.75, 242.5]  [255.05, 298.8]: 1.08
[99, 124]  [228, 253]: 1.11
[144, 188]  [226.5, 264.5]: 1.00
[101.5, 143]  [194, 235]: 1.02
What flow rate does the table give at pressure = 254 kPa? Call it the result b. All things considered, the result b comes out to 104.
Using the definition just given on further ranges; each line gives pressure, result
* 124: 102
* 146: 111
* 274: 110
